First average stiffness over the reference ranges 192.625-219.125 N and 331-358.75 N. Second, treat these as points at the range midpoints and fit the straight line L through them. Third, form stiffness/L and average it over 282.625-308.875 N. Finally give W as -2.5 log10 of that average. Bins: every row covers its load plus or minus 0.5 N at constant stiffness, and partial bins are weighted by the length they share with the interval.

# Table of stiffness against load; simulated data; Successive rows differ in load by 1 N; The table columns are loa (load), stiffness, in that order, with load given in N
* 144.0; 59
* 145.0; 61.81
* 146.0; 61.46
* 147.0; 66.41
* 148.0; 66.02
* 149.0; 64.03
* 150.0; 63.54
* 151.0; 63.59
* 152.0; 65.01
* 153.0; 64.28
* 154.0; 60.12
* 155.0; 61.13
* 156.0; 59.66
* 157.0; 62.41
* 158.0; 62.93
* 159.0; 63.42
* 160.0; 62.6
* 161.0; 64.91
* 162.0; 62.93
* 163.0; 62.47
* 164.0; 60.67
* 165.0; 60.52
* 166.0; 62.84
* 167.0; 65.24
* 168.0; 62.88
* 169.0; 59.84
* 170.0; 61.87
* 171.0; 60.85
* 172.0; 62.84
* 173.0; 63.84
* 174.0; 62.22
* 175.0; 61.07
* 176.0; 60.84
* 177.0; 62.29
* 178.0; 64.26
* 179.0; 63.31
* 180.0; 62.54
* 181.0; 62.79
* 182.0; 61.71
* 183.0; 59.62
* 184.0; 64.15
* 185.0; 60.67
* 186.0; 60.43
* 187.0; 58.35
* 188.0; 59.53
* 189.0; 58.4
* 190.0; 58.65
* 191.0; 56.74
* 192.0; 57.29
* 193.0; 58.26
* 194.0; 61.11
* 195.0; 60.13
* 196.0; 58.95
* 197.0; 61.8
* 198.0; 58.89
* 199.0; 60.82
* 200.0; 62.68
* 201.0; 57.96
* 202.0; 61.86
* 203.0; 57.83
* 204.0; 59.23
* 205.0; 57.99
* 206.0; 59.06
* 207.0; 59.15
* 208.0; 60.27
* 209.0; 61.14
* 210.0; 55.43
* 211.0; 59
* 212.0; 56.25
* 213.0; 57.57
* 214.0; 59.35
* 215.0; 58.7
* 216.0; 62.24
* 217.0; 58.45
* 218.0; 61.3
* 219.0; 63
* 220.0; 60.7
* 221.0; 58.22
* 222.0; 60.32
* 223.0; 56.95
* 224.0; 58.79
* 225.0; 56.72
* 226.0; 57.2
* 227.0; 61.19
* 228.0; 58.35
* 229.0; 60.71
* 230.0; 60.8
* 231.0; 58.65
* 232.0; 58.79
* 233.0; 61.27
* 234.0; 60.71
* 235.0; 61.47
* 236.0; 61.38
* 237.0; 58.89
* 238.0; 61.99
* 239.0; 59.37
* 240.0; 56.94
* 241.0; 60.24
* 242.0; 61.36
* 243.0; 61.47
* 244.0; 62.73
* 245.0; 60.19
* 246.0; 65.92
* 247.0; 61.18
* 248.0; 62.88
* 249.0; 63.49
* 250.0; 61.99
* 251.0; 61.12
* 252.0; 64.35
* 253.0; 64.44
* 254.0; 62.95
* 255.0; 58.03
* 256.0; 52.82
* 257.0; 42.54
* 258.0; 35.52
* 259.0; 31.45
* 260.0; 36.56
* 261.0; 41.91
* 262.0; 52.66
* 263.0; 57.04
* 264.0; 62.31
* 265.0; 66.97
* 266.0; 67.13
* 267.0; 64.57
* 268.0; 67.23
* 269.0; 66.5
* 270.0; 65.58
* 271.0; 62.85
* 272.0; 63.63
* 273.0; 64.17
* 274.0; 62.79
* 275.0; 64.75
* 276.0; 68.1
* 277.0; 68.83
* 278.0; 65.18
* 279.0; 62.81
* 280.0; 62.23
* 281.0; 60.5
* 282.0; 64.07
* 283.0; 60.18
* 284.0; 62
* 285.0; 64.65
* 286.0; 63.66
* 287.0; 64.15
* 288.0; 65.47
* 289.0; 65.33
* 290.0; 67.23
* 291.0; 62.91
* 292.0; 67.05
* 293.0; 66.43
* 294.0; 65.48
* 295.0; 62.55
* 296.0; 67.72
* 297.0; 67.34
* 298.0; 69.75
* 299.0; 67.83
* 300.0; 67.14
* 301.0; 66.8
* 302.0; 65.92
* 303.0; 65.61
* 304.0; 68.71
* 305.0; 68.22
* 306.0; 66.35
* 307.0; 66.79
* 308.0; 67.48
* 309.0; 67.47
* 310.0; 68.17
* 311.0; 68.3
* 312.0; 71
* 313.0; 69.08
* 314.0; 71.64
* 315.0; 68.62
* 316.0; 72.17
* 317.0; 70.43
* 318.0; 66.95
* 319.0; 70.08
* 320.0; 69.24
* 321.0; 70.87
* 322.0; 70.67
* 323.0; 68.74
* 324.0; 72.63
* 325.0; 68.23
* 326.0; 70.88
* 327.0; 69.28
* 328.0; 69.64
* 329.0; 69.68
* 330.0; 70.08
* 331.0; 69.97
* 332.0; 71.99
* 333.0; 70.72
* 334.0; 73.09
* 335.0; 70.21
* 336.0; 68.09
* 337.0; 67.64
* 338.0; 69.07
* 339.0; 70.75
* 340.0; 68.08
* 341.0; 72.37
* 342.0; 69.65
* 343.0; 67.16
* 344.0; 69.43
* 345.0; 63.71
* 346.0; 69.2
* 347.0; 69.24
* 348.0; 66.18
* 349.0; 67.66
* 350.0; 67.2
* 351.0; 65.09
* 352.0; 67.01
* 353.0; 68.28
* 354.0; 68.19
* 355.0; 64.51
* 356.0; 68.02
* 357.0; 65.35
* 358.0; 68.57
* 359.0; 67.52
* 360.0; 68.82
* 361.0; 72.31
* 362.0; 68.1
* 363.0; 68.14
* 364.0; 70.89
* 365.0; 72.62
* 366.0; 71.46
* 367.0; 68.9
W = -0.01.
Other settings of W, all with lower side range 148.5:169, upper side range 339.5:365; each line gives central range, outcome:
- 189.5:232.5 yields 0.09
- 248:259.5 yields 0.19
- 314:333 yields -0.04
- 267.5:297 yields 0.02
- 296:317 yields -0.02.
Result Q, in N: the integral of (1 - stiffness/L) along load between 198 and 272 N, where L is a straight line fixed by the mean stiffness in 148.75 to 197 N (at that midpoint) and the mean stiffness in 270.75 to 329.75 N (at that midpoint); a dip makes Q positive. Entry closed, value 6.0 N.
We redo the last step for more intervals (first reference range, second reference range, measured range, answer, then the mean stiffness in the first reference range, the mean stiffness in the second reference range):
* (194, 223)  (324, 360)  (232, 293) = 2.51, 59.6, 68.7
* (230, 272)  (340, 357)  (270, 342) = -4.15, 58.8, 67.6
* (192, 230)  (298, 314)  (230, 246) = 0.32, 59.4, 67.8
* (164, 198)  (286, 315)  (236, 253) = 0.70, 61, 67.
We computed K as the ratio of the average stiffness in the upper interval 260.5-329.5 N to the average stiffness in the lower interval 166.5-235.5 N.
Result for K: 1.1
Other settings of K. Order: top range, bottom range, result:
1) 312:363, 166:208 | 1.14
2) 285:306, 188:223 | 1.12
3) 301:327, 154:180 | 1.11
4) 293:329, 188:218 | 1.16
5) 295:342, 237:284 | 1.15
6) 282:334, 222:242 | 1.14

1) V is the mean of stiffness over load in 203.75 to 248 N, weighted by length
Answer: 59.8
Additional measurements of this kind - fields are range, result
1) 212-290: 60.1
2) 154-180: 62.3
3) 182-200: 59.8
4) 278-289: 63.2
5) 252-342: 65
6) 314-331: 69.9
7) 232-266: 57.6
